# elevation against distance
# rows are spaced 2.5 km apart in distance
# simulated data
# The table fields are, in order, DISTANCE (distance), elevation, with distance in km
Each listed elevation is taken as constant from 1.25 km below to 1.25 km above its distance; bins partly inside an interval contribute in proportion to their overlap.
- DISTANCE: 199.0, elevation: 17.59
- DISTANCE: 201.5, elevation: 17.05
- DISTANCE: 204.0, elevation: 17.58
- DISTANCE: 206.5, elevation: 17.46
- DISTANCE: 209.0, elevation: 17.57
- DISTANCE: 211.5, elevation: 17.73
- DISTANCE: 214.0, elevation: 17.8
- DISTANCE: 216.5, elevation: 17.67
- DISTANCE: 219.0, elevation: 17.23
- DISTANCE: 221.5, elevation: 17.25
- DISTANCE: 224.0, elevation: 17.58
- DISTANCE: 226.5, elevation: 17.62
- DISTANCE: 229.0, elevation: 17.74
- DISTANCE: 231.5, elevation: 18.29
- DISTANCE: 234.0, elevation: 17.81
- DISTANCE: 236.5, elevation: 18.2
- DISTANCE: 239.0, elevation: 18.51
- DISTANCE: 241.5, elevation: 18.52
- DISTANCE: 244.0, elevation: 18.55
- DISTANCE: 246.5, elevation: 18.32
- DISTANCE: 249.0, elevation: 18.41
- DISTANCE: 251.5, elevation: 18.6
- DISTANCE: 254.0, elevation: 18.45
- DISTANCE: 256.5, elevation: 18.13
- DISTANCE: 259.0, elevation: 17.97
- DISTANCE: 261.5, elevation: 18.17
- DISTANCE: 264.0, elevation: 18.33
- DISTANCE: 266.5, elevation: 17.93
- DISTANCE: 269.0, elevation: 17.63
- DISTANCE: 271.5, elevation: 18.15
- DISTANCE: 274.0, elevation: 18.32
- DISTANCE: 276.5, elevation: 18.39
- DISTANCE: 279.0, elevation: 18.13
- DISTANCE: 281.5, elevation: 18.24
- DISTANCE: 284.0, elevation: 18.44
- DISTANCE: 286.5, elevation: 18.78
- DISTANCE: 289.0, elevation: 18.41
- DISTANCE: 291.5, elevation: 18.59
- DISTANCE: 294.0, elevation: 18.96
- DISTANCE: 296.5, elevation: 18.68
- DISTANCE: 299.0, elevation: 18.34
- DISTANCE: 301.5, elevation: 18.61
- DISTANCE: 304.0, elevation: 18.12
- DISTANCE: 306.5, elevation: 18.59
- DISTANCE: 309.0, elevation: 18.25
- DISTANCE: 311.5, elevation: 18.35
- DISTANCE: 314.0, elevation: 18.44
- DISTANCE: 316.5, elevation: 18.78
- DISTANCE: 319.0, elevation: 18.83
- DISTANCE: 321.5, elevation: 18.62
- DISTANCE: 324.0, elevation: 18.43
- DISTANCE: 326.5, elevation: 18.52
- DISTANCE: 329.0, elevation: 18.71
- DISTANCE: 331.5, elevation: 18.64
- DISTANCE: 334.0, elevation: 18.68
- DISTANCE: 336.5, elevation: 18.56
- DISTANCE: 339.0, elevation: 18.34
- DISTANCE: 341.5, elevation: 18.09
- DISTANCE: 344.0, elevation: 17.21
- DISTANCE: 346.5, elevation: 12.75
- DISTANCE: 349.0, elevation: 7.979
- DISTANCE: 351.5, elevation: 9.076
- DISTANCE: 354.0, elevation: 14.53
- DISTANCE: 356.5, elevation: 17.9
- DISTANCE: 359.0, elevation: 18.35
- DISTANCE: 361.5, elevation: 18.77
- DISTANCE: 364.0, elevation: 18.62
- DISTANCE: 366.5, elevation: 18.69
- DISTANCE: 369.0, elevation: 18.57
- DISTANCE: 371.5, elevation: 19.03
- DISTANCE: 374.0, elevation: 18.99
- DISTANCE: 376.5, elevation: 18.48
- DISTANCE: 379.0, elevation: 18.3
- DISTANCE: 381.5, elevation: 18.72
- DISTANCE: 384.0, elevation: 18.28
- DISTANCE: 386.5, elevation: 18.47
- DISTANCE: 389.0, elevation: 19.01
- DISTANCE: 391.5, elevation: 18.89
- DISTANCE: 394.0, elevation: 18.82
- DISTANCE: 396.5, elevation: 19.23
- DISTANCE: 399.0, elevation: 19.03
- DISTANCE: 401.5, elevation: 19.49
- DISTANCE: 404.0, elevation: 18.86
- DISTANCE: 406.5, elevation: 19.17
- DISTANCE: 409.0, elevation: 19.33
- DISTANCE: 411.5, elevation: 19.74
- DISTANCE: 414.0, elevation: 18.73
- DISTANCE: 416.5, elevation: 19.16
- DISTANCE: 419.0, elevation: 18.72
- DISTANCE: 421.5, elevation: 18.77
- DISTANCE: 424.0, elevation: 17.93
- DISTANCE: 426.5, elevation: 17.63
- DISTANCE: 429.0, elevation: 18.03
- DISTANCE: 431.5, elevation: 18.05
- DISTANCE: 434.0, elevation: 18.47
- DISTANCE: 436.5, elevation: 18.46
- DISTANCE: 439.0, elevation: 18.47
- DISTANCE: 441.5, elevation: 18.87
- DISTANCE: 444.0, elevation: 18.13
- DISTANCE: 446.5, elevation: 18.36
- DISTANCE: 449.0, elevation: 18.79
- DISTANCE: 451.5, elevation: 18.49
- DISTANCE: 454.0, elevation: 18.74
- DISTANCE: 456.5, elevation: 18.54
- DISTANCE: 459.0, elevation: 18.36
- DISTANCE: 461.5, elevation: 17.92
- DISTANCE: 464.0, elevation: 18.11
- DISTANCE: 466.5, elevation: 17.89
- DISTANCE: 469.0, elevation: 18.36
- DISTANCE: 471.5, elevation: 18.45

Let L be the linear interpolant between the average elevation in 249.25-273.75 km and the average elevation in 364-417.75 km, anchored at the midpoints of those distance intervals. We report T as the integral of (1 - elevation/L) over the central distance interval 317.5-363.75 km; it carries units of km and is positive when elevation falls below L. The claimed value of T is 4.4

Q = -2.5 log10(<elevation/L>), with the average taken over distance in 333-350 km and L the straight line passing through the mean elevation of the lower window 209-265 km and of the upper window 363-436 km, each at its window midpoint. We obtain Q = 0.155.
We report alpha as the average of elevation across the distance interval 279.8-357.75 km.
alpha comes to 17.5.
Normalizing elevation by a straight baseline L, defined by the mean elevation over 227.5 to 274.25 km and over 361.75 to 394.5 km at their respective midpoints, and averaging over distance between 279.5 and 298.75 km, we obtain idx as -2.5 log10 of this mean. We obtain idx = -0.01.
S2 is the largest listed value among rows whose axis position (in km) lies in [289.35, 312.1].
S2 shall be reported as 18.96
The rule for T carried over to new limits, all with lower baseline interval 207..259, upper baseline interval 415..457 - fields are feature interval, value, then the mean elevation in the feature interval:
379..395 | -0.3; 18.7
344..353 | 3.5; 11.1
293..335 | -0.9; 18.6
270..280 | -0.1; 18.2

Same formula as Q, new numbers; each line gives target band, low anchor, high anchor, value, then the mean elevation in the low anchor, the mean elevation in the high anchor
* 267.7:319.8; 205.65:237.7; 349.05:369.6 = -0.09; 17.7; 16.2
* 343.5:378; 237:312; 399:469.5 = 0.13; 18.4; 18.6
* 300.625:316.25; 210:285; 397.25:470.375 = -0.01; 18.1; 18.6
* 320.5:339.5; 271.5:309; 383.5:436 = 0.00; 18.5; 18.8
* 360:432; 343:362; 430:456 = -0.15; 14.4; 18.5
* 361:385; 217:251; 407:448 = -0.01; 18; 18.6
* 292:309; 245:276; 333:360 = -0.10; 18.2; 15.5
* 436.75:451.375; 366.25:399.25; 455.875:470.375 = -0.01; 18.7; 18.2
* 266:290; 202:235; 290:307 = 0.00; 17.6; 18.6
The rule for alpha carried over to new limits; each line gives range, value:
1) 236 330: 18.4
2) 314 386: 17.5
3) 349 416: 18.1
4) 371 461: 18.7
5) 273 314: 18.5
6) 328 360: 16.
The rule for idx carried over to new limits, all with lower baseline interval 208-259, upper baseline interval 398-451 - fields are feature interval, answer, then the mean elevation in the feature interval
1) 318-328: -0.02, 18.6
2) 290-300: -0.03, 18.6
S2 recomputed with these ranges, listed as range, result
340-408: 19.49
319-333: 18.83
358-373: 19.03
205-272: 18.6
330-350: 18.68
